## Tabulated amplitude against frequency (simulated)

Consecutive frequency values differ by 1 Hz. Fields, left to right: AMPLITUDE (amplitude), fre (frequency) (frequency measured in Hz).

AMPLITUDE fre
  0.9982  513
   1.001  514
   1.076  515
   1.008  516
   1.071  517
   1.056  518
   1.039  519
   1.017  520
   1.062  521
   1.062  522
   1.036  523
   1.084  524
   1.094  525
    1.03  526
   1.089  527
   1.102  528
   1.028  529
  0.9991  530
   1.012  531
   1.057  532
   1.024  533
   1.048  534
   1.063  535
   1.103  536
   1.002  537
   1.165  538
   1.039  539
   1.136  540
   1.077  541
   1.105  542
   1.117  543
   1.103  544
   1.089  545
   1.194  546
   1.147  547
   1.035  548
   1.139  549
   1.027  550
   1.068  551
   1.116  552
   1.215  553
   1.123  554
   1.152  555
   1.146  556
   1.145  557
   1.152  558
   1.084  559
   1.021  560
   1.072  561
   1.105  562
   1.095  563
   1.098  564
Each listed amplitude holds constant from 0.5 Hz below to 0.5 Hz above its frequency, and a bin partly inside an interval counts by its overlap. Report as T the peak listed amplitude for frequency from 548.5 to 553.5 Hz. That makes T 1.215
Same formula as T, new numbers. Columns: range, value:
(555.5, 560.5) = 1.152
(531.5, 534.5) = 1.057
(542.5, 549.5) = 1.194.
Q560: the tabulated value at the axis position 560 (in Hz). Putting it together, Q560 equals 1.021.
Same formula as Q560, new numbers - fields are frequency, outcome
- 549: 1.139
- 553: 1.215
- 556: 1.146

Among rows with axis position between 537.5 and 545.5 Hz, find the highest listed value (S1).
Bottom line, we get 1.165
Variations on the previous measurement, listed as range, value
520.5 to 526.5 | 1.094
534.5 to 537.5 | 1.103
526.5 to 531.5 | 1.102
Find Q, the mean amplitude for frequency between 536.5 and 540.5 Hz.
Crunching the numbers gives 1.09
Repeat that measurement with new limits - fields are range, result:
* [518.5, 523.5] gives 1.04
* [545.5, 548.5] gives 1.13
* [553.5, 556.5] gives 1.14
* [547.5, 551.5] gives 1.07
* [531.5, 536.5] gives 1.06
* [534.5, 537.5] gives 1.06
